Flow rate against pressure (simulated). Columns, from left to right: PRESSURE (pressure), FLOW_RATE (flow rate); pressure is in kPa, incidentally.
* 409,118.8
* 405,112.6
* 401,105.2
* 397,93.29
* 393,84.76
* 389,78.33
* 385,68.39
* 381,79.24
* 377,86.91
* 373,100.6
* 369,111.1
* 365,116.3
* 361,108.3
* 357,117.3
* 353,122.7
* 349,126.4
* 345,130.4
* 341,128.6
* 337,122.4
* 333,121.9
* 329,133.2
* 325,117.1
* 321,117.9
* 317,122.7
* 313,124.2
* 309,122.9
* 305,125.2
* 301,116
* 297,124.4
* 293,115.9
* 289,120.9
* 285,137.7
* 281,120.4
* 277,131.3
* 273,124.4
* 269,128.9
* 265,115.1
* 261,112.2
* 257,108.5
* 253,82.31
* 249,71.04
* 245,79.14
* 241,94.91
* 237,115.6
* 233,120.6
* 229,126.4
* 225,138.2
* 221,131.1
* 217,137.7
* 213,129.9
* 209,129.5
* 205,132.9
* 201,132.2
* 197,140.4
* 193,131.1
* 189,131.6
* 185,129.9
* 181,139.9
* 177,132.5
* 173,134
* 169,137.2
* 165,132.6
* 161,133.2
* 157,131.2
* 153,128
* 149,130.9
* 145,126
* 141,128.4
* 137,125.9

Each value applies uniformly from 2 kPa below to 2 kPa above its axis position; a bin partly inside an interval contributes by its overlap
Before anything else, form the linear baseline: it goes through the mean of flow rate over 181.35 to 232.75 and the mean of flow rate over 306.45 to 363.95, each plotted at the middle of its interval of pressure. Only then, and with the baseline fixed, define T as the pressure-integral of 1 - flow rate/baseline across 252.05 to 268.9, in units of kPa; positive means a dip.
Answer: 2.6 kPa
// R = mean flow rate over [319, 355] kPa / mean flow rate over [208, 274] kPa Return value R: 1.1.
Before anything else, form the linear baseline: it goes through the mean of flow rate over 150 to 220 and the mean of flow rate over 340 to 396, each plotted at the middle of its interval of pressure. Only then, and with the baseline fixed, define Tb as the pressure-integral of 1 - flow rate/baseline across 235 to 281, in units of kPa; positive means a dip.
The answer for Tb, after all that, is 5.6 kPa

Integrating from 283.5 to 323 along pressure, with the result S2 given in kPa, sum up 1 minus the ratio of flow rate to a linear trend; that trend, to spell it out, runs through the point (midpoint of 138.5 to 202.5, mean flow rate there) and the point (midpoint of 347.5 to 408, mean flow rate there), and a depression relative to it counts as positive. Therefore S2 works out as -3.7 kPa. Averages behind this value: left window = 132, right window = 101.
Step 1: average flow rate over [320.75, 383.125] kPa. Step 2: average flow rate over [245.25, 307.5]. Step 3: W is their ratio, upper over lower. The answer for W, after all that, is 1.00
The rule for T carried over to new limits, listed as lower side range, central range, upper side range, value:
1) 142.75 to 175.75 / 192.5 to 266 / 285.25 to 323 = 5.8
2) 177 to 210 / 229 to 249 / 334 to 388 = 4.0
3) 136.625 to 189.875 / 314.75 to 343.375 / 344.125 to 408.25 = -3.8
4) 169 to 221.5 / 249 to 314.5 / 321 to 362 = 4.8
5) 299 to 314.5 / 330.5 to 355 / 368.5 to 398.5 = -4.7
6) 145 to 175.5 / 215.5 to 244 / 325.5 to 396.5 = 0.5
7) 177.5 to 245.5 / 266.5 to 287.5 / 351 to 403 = -2.3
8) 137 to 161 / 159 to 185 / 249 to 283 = -1.8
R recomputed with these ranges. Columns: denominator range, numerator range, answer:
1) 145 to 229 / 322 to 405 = 0.81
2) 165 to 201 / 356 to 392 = 0.71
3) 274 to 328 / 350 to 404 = 0.80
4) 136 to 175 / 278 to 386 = 0.89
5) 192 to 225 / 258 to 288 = 0.93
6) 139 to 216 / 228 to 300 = 0.85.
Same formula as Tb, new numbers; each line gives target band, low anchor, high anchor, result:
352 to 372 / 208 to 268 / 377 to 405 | -4.8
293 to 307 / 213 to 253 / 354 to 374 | -1.1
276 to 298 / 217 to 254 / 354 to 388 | -4.2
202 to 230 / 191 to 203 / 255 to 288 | -0.2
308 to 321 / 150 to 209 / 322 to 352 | 0.4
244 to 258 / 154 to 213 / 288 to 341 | 4.8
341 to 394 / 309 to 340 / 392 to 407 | 3.2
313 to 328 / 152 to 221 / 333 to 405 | -1.1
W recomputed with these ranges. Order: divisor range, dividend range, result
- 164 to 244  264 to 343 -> 0.96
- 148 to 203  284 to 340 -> 0.92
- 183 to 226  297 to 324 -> 0.91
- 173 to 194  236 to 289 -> 0.82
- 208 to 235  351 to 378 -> 0.84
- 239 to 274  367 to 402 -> 0.88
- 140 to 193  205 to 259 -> 0.86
